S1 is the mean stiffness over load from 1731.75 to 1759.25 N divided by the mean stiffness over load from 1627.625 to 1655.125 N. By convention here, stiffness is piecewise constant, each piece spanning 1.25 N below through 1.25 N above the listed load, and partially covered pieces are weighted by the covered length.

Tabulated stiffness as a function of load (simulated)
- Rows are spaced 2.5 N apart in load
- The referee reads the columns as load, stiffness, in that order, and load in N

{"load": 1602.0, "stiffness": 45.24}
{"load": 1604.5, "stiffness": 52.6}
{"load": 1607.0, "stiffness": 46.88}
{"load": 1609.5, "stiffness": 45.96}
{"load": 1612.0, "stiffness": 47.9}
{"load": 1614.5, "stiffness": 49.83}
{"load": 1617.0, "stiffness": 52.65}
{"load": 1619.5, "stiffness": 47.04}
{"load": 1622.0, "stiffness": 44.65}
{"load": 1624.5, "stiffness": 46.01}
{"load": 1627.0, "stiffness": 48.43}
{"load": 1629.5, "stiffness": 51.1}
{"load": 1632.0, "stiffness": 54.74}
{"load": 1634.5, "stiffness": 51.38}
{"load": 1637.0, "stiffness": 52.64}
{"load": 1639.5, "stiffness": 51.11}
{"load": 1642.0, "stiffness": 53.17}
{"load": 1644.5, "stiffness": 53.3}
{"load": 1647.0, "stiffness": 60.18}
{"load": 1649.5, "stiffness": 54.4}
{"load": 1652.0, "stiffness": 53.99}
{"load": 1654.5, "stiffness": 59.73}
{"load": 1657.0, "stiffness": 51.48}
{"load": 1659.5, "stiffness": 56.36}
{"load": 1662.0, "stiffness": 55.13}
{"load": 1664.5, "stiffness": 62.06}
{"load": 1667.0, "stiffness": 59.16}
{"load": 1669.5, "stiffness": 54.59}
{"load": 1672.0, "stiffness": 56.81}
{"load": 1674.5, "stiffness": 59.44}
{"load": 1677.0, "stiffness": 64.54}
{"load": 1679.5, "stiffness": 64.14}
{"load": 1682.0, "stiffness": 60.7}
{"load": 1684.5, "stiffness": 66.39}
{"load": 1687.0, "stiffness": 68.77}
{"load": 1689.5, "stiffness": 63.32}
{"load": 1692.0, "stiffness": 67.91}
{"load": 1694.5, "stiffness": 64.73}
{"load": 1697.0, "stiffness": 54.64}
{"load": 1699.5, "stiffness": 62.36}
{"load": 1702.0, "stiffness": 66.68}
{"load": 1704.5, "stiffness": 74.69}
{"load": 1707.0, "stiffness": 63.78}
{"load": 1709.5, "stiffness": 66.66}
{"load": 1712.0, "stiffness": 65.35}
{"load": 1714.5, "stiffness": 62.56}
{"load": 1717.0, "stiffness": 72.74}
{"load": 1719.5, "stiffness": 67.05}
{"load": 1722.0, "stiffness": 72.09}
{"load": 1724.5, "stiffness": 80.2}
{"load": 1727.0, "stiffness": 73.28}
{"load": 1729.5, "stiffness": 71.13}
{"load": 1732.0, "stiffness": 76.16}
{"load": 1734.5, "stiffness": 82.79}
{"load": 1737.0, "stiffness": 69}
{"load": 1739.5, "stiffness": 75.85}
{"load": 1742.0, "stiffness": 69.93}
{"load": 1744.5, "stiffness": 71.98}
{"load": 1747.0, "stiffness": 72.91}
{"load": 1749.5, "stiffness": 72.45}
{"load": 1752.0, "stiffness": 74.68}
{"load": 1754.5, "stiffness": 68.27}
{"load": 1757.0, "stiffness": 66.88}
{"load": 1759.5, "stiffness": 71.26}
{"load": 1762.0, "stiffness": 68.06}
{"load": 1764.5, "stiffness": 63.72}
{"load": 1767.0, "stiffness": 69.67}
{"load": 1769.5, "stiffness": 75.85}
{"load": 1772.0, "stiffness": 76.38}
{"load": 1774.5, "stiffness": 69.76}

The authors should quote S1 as 1.35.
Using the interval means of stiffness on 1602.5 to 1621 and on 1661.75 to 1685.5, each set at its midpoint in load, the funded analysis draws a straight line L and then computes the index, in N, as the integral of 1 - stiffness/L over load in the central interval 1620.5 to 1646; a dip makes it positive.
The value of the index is 1.0 N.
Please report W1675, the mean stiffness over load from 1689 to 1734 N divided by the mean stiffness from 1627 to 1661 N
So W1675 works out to 1.3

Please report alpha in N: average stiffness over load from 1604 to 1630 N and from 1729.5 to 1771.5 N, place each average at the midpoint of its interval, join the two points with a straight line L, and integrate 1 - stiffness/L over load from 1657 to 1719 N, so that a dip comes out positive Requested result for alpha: -2.1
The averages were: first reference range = 48.3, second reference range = 71.9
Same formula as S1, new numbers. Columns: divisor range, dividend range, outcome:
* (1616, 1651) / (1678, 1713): 1.26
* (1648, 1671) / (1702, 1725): 1.22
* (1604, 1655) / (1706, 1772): 1.39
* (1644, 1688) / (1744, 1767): 1.19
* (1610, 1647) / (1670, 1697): 1.25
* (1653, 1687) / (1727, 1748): 1.24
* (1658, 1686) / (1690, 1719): 1.09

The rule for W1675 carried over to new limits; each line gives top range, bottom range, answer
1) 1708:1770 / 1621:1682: 1.29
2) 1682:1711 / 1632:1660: 1.20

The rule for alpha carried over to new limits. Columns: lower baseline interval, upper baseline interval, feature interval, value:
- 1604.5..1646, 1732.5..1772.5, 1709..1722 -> -0.4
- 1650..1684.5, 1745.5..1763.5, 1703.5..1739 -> -2.9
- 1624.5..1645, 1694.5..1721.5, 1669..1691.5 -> -0.8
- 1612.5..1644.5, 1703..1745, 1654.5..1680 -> 0.3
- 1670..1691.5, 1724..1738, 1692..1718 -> 1.3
